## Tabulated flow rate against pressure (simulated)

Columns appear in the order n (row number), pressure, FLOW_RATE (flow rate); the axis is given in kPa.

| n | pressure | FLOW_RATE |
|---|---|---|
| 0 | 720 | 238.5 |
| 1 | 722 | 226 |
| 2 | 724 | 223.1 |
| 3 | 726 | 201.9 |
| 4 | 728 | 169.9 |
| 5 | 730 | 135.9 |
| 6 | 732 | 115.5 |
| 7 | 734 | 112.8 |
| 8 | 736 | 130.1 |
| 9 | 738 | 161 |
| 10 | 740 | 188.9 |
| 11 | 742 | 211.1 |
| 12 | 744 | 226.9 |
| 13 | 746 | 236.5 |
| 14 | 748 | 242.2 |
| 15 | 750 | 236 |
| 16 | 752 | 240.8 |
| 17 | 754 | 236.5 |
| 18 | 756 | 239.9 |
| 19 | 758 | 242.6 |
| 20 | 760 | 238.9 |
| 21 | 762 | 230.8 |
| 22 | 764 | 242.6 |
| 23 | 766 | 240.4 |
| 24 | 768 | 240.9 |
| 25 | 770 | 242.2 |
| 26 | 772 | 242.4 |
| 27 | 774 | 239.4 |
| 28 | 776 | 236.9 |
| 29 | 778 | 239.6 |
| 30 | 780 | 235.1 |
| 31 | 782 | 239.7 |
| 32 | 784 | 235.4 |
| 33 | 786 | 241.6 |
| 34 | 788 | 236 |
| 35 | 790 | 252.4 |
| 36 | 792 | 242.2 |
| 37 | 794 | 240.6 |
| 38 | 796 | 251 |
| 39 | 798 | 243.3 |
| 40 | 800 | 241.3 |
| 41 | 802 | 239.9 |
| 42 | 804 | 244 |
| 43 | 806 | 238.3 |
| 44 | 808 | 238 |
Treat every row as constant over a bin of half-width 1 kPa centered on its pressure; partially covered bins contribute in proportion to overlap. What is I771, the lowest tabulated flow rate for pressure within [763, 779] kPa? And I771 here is 236.9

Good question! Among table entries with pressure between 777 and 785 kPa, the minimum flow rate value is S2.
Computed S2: 235.1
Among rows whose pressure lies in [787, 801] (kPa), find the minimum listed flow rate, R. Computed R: 236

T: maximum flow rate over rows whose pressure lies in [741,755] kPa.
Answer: 242.2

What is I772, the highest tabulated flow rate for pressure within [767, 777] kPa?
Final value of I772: 242.4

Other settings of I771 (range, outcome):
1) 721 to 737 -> 112.8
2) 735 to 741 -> 130.1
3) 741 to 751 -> 211.1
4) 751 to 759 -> 236.5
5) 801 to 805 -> 239.9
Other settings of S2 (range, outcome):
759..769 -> 230.8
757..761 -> 238.9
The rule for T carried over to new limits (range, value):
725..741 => 201.9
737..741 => 188.9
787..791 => 252.4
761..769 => 242.6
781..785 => 239.7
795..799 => 251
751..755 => 240.8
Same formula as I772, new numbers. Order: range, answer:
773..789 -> 241.6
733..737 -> 130.1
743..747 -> 236.5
